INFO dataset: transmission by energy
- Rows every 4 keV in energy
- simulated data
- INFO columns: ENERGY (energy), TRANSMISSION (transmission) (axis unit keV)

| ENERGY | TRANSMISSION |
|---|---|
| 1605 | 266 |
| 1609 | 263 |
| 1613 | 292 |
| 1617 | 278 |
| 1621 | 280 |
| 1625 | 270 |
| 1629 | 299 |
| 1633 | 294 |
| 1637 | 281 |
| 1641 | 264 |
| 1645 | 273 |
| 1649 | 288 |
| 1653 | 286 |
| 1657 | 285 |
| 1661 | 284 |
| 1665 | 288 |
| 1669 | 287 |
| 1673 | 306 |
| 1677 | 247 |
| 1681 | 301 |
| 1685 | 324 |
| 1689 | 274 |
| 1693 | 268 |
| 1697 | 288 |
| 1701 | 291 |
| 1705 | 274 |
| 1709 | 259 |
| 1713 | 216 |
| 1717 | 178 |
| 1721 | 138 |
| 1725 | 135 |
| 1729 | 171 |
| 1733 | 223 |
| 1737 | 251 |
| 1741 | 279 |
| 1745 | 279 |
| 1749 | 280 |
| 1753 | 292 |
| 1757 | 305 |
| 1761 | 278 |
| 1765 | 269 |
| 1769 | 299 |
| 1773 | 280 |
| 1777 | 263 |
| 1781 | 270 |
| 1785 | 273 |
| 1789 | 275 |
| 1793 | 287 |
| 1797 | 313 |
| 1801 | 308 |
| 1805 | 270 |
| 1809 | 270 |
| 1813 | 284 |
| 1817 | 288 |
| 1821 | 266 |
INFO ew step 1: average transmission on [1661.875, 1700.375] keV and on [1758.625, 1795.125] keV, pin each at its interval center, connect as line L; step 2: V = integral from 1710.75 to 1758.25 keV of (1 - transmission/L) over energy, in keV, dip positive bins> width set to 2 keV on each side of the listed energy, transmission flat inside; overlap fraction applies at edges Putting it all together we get 9.0 keV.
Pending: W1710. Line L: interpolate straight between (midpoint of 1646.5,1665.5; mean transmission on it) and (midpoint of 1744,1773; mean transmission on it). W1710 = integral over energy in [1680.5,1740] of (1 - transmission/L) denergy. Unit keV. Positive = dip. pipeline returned 9.8 keV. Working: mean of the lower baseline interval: 286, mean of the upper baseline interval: 286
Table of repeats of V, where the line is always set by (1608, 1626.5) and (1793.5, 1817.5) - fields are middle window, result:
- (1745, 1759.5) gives -0.2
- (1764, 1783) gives 0.7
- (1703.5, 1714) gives 1.2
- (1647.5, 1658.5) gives -0.3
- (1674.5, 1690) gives -0.4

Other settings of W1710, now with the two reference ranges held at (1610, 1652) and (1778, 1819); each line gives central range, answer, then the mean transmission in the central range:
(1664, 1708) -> -0.5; 286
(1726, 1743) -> 3.4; 225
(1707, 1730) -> 8.1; 183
